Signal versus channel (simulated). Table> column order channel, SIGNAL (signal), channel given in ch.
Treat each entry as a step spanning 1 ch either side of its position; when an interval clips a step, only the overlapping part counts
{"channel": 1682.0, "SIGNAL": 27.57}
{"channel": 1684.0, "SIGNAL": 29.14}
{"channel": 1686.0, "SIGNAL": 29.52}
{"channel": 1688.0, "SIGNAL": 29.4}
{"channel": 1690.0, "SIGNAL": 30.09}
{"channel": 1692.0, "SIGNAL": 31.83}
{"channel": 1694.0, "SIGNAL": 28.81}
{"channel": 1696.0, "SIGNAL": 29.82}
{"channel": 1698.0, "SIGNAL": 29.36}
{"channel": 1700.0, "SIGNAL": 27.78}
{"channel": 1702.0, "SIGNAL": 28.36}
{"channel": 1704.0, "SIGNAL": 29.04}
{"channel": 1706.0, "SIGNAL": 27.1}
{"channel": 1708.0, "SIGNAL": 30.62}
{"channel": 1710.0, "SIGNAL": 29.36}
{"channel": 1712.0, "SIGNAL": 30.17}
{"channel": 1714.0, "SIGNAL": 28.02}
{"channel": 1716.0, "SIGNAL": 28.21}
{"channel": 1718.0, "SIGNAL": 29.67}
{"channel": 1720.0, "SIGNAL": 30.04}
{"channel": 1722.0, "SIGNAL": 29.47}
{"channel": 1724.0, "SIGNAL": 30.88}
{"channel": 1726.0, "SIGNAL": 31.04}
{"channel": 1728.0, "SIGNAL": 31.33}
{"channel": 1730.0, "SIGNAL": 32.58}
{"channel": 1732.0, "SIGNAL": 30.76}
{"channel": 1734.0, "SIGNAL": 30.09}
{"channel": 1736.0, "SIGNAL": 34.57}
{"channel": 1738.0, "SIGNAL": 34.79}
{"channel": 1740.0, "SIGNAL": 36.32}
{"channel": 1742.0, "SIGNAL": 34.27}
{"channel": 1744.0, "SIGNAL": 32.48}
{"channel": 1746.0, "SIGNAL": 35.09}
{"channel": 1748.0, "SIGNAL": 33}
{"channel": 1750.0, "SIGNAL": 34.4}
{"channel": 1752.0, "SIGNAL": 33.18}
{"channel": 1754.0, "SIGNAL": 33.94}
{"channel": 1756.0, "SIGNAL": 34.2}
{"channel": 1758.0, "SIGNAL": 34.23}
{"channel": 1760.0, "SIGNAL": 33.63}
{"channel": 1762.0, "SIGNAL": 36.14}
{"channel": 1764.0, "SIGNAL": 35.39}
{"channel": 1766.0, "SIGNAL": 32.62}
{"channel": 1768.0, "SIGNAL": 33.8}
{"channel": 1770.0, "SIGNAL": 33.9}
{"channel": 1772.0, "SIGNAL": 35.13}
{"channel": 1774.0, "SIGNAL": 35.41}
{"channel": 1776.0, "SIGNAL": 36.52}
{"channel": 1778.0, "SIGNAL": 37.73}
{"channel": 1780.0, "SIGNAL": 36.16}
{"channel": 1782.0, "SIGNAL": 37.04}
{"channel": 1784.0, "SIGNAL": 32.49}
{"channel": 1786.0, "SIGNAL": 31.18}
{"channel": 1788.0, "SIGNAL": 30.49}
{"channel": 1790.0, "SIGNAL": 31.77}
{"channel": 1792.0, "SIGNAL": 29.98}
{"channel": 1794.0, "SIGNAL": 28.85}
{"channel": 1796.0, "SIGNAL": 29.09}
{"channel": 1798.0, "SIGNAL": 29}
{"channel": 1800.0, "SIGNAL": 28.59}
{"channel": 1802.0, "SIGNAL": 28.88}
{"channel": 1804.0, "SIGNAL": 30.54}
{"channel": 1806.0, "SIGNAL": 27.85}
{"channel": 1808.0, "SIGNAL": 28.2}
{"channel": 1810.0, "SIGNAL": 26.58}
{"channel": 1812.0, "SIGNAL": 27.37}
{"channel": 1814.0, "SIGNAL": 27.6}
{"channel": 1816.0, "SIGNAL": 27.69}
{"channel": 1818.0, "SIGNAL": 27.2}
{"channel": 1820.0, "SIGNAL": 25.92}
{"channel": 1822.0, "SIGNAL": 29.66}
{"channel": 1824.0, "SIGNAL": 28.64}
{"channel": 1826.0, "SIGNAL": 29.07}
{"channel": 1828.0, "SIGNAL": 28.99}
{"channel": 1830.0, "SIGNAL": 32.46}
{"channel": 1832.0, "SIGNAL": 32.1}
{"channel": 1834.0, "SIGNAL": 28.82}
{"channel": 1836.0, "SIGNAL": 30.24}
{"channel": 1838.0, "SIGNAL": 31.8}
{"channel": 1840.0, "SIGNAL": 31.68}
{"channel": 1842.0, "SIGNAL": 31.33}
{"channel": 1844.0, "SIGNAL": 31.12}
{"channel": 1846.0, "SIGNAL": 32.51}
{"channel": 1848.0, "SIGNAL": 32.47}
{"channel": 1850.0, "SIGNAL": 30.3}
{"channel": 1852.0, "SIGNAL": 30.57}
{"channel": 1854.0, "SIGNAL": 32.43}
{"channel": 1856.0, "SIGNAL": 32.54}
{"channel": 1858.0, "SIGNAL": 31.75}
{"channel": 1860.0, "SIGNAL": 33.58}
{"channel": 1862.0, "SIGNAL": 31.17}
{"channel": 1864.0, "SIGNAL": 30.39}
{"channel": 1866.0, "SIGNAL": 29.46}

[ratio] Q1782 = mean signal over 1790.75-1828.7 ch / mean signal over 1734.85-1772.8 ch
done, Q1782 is 0.83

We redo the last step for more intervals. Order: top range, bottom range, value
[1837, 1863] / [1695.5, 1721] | 1.10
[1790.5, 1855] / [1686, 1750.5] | 0.96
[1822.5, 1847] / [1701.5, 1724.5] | 1.05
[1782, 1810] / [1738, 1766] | 0.87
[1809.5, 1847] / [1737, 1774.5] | 0.86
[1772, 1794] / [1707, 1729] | 1.13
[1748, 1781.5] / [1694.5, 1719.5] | 1.20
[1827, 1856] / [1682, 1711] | 1.07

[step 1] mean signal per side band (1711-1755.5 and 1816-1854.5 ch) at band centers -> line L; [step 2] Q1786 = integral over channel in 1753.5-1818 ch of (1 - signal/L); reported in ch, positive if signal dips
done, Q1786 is -1.4 ch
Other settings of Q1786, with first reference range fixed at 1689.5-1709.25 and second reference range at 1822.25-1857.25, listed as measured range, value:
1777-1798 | -1.4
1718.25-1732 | -0.6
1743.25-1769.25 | -3.5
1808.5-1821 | 1.5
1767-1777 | -1.6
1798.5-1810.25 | 0.8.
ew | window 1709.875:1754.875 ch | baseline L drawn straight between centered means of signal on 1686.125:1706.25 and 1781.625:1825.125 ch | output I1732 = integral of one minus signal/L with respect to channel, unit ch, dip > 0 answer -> -4.2 ch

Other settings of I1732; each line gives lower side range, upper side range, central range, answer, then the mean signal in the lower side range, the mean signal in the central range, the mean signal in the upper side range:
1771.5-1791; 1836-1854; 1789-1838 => 5.8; 34.4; 29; 31.5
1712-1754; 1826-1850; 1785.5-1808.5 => 1.4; 32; 29.5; 31.1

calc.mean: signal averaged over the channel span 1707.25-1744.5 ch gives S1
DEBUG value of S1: 31.3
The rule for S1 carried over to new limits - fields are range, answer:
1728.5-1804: 33.1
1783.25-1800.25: 30.2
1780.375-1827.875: 29.4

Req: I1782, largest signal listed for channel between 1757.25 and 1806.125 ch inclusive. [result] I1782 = 37.73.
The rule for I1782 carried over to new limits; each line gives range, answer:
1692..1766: 36.32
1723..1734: 32.58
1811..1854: 32.51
